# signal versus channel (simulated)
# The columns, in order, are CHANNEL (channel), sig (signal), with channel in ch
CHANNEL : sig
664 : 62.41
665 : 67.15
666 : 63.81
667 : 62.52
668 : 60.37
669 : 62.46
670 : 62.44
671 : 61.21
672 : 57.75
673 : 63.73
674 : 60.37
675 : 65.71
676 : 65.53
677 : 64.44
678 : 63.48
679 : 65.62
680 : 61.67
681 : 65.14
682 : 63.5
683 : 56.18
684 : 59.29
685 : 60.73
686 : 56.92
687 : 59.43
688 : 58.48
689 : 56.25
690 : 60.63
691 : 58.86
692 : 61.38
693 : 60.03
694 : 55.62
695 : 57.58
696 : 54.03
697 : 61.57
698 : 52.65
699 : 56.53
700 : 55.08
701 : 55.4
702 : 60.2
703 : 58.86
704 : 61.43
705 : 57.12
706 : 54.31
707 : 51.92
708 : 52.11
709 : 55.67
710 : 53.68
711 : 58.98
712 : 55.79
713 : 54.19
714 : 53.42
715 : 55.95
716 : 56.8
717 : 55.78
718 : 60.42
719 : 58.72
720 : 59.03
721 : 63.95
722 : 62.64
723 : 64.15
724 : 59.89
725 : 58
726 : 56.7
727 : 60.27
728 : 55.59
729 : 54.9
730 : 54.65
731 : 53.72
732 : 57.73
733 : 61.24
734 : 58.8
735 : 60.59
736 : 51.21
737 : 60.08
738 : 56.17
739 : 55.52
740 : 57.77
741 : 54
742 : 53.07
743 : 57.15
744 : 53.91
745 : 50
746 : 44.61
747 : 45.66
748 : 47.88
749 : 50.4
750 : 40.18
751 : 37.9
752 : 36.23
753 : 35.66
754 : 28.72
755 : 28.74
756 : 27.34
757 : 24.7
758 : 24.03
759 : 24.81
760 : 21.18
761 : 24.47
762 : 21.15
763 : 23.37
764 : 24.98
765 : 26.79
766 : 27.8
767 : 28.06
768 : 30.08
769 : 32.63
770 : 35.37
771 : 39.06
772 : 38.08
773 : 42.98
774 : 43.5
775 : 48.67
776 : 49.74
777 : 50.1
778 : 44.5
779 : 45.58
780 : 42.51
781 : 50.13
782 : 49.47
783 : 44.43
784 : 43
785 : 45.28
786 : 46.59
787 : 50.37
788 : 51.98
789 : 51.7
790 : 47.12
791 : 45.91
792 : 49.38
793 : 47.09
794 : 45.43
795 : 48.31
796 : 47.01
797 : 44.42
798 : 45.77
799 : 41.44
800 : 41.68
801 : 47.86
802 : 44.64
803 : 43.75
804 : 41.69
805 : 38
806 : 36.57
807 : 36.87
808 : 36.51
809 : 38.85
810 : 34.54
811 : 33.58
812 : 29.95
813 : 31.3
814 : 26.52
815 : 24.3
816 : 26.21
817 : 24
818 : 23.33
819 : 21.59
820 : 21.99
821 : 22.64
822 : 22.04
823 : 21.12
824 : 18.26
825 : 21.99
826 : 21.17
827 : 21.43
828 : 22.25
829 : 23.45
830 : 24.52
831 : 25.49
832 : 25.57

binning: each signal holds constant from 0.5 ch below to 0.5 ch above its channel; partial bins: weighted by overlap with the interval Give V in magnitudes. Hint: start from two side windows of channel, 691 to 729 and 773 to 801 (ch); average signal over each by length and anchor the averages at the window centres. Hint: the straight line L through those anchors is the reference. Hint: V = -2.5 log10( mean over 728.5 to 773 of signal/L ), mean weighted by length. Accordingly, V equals 0.25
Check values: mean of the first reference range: 57.4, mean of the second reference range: 46.7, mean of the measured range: 41.4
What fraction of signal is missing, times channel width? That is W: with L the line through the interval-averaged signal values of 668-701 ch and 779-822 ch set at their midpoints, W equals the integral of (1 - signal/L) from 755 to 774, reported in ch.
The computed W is 6.9 ch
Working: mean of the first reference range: 60.1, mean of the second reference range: 39.5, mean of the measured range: 29.1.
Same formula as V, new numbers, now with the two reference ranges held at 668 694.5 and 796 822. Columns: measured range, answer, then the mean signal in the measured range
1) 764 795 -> -0.072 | 42.9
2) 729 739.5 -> -0.141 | 56.9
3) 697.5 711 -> 0.006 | 55.9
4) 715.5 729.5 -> -0.130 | 59.1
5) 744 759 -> 0.237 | 37.4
